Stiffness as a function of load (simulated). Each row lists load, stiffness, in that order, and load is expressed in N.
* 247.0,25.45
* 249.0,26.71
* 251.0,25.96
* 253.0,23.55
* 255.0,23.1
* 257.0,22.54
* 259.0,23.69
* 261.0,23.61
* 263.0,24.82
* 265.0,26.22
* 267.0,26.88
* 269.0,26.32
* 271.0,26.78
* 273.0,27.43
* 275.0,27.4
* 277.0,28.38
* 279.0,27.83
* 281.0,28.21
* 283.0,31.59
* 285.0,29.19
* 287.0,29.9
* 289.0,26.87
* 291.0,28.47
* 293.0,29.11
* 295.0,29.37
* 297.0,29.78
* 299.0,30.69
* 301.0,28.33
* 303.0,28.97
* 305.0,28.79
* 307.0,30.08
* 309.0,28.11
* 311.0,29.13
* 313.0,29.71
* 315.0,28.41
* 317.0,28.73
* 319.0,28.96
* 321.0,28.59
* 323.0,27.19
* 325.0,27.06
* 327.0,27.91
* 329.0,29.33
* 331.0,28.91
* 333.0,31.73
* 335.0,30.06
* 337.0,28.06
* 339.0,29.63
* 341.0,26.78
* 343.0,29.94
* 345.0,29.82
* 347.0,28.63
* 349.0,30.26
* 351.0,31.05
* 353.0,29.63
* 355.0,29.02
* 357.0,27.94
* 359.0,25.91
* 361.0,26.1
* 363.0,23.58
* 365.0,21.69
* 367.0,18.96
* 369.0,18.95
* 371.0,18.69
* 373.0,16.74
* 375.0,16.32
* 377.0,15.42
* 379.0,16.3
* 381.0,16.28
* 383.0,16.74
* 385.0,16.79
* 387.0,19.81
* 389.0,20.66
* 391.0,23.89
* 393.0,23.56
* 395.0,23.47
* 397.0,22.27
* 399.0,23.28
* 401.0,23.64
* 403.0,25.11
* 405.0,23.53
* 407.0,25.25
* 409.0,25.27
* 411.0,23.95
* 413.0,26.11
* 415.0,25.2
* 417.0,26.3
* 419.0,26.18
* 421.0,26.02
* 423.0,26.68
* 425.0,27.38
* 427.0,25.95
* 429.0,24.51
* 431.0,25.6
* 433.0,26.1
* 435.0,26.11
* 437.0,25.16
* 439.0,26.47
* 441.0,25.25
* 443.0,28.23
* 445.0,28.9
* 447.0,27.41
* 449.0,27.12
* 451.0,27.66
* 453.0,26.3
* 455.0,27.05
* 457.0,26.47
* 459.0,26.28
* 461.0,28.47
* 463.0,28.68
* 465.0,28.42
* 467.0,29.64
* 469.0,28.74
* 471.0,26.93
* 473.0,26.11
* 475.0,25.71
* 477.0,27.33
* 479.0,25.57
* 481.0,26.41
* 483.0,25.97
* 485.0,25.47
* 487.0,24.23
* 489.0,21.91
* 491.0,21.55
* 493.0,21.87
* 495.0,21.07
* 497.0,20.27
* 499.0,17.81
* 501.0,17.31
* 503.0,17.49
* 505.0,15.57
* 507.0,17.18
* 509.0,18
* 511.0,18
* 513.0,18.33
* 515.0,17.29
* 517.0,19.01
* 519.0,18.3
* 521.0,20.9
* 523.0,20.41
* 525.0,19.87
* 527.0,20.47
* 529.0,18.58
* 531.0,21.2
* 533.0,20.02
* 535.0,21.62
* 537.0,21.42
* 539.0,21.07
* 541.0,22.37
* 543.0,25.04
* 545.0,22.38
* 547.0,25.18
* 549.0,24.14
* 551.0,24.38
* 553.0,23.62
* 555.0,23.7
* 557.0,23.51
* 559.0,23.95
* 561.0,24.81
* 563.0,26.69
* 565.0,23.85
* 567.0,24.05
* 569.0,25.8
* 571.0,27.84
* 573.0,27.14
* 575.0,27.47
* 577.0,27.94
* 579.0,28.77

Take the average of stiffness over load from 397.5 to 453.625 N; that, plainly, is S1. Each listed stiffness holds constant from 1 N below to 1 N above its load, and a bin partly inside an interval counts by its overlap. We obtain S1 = 25.8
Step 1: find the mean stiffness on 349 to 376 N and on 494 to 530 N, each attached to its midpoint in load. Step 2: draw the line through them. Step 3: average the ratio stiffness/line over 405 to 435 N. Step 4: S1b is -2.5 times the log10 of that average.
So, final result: -0.18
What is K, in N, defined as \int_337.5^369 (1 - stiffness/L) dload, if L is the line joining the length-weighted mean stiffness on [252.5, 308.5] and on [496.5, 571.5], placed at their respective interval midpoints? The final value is -1.6 N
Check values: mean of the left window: 27.5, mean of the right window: 21.3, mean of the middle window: 27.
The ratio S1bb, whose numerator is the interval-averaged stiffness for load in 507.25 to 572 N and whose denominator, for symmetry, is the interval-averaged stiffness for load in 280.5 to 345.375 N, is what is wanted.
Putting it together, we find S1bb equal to 0.8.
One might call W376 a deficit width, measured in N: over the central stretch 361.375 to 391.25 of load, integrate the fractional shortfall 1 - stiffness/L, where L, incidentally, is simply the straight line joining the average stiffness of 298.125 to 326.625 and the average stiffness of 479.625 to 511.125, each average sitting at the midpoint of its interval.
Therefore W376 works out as 8.3 N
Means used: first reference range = 28.7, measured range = 18.7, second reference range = 20.8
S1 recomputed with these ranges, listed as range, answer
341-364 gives 28.3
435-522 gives 23.8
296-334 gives 29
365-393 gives 18.4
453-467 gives 27.6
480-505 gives 21.5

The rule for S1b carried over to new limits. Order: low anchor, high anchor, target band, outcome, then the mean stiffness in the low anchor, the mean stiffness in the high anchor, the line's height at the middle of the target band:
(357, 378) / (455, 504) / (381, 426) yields -0.076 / 20.6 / 24.6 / 21.9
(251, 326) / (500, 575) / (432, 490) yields -0.137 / 27.6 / 21.7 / 23.5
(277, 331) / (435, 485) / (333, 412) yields 0.181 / 28.9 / 27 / 28.1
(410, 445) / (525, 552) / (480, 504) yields 0.094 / 26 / 22.1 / 23.7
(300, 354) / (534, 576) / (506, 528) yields 0.307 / 29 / 24.3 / 25.1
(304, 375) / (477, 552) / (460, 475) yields -0.226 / 27.1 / 21.1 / 22.7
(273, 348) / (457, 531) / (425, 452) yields -0.093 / 28.9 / 22.4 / 24.4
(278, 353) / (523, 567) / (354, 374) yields 0.216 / 29.1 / 22.7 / 27.7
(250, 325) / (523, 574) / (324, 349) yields -0.087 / 27.6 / 23.3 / 26.8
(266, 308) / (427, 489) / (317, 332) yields -0.006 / 28.6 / 26.7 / 28.2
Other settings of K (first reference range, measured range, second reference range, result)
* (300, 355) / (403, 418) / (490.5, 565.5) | 0.35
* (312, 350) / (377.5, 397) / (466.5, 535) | 4.94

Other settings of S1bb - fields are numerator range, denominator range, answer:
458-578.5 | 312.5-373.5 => 0.85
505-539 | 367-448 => 0.83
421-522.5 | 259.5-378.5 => 0.89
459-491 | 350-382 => 1.20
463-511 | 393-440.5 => 0.92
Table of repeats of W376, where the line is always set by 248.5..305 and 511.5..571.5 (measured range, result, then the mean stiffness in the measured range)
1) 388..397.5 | 0.9 N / 22.8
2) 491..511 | 3.8 N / 18.6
